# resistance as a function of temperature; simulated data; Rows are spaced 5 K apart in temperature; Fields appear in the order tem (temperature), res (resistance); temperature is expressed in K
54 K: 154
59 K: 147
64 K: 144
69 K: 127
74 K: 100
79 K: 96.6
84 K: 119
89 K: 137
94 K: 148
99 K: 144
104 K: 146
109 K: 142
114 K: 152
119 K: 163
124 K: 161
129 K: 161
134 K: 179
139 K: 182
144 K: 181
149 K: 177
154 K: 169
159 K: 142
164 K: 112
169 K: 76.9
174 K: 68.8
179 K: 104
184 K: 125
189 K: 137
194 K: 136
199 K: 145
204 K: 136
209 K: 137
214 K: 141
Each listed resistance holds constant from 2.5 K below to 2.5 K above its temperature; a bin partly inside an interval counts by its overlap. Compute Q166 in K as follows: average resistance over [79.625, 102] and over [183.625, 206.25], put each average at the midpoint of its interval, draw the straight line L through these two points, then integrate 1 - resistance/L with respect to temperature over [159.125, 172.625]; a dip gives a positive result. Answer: 3.5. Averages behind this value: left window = 134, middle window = 101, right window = 137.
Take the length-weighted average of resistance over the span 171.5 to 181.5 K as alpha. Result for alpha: 86.4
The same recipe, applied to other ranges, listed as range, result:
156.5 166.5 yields 127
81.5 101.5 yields 137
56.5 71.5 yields 139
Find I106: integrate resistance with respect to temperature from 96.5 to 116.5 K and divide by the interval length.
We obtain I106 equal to 146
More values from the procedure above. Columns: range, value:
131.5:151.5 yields 180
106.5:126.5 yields 154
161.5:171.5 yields 94.5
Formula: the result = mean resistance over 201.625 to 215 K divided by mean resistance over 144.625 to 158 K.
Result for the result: 0.81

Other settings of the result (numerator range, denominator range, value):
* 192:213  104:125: 0.91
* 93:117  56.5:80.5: 1.18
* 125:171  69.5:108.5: 1.21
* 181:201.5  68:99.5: 1.10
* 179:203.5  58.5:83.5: 1.10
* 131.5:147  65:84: 1.61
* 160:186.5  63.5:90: 0.85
